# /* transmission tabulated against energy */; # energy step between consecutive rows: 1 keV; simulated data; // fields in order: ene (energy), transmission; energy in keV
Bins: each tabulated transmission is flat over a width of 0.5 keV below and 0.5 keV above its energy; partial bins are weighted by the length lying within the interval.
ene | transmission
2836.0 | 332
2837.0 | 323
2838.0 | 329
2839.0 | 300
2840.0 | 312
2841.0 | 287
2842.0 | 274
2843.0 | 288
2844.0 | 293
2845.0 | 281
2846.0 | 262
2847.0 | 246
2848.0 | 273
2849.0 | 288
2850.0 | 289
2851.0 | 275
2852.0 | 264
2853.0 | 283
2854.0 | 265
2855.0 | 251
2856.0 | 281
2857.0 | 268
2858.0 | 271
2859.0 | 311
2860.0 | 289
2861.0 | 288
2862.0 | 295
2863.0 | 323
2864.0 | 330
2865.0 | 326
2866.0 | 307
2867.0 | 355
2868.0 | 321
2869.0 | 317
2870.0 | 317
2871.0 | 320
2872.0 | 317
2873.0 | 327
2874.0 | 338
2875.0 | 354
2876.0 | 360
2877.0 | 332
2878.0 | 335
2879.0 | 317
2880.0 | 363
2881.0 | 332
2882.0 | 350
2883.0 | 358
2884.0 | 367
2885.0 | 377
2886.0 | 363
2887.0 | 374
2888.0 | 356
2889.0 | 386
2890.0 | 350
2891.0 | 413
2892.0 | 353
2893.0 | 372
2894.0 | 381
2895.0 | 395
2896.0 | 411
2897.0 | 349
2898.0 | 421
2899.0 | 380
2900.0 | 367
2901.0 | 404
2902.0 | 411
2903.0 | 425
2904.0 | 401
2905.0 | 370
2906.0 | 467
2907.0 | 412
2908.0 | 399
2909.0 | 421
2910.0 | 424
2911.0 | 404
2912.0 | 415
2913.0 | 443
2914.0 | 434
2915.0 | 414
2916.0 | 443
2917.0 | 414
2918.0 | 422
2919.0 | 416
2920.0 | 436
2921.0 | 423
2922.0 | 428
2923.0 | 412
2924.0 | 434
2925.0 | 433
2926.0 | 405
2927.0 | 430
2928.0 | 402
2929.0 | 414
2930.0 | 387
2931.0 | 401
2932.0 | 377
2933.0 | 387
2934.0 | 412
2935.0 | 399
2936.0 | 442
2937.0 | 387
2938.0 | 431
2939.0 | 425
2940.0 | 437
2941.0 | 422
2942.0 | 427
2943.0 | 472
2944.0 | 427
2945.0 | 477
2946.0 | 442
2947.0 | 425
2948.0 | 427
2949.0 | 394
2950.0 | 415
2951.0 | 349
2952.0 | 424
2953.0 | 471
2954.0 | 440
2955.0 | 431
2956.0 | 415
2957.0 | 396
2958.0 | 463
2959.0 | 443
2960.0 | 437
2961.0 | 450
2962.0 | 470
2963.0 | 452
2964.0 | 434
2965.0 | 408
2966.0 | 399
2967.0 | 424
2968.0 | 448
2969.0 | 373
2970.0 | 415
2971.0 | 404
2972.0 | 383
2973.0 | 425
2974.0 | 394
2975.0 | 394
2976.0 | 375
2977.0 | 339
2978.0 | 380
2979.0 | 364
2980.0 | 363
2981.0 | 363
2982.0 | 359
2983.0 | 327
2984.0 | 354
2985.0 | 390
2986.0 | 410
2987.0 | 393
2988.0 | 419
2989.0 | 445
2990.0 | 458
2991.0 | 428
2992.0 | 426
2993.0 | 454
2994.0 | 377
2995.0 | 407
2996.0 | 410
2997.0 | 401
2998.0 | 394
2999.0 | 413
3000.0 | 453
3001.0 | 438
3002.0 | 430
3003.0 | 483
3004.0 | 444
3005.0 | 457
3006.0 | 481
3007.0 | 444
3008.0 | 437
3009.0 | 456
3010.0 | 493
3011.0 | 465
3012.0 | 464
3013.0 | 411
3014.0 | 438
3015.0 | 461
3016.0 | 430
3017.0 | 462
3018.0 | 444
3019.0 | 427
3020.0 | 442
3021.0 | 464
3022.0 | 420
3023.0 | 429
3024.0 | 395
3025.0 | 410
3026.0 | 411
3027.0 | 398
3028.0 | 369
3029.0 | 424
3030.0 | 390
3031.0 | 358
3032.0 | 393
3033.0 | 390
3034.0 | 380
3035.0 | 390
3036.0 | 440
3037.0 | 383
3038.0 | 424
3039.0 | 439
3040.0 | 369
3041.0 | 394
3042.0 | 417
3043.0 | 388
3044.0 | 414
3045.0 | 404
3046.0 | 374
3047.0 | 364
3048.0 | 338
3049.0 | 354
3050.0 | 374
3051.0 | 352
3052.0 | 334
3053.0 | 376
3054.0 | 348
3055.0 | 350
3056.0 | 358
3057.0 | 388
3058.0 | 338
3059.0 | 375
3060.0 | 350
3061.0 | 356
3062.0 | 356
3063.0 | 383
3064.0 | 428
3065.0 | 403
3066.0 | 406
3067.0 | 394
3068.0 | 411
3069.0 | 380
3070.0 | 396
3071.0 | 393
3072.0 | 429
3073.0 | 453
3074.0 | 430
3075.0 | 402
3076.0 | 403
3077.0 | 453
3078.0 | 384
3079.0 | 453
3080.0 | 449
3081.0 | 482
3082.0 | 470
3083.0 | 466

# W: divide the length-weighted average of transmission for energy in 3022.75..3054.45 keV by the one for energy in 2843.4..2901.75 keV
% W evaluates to 1.18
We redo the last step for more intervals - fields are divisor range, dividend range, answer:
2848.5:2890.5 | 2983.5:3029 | 1.34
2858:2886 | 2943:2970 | 1.30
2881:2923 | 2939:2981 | 1.05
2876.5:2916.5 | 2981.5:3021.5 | 1.11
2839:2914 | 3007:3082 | 1.19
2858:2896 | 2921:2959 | 1.23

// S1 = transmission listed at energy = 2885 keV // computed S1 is 377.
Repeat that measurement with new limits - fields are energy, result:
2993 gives 454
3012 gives 464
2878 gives 335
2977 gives 339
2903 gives 425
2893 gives 372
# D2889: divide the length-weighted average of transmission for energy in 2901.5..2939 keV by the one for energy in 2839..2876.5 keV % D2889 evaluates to 1.39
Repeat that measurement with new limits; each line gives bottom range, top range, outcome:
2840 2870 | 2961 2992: 1.38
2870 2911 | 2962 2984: 1.05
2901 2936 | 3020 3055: 0.94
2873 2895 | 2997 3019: 1.24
